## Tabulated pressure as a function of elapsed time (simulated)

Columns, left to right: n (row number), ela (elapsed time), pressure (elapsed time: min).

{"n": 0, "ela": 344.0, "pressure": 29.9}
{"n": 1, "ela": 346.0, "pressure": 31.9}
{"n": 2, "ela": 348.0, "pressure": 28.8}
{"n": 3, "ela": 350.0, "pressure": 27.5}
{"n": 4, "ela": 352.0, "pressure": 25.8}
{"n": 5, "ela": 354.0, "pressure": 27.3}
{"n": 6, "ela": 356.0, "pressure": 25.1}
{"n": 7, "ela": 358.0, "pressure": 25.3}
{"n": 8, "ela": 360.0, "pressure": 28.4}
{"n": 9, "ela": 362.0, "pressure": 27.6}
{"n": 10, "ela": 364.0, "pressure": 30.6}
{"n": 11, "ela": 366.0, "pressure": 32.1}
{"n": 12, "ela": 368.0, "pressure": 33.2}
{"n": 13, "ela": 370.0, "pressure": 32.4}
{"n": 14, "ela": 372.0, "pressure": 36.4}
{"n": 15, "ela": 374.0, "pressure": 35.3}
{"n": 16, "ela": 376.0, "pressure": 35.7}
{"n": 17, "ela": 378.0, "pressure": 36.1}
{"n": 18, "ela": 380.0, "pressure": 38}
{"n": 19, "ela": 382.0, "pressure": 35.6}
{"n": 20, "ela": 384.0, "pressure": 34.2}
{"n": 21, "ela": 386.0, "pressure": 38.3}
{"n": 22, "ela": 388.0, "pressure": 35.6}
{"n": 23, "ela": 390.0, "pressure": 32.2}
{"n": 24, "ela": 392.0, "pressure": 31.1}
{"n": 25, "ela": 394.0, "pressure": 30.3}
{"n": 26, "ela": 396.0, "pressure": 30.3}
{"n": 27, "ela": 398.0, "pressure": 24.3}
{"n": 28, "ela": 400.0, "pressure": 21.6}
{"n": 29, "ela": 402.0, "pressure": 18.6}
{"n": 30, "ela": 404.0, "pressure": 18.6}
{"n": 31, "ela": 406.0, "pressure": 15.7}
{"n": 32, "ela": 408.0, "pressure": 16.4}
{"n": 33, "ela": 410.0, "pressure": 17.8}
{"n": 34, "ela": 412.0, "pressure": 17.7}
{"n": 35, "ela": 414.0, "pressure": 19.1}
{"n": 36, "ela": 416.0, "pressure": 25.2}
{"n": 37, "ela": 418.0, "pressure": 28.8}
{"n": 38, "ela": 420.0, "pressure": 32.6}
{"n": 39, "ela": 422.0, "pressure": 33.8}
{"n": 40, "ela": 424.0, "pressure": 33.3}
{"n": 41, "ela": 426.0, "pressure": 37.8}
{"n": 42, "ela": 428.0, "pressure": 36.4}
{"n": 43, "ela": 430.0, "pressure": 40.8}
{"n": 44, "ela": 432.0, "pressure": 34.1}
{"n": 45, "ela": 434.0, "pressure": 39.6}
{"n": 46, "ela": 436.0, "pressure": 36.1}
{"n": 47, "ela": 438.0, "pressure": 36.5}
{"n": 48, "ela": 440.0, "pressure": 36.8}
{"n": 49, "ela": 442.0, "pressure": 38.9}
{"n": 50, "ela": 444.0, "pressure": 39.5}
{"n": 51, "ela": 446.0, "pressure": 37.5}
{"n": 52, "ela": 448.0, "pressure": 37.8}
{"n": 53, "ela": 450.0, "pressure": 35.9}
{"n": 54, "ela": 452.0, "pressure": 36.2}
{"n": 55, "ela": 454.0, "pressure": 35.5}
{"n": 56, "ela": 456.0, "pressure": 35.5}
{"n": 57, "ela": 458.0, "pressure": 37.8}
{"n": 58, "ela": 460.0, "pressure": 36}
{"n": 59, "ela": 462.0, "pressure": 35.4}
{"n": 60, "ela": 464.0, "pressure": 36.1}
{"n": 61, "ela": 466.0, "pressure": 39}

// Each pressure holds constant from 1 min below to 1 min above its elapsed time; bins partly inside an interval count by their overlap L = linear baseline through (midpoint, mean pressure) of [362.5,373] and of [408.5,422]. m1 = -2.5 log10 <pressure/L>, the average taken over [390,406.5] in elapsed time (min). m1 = 0.11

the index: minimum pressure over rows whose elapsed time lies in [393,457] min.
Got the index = 15.7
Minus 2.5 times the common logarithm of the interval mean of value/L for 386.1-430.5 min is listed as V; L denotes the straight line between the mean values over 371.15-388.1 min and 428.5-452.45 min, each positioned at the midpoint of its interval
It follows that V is 0.326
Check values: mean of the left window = 36.2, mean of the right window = 37.5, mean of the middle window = 27.3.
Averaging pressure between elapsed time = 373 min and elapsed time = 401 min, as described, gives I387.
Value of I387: 32.8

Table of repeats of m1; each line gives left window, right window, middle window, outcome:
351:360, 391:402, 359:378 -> -0.23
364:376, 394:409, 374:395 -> -0.23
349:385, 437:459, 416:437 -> 0.02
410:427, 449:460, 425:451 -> -0.16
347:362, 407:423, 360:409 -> -0.17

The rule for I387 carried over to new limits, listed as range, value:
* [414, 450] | 35.2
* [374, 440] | 30.2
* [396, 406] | 21.2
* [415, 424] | 30.5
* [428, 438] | 37.4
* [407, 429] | 27.2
